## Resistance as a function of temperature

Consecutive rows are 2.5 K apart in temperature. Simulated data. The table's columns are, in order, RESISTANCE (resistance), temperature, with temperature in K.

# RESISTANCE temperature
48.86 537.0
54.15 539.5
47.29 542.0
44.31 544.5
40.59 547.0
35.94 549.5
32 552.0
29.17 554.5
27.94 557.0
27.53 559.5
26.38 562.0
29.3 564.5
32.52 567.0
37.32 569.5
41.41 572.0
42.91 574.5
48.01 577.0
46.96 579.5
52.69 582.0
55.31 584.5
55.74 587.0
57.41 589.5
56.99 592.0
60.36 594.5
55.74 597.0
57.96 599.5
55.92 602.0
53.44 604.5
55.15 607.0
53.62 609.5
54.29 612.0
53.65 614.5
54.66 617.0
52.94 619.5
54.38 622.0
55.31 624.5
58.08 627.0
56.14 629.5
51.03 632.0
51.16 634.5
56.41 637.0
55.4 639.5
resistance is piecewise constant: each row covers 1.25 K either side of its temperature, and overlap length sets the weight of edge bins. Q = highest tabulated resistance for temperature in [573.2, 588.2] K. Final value 55.74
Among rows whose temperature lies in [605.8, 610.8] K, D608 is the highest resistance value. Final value 55.15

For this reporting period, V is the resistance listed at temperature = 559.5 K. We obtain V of 27.53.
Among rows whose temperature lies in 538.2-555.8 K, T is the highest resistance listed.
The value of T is 54.15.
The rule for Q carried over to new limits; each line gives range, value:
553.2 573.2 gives 41.41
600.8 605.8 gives 55.92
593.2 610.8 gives 60.36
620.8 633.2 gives 58.08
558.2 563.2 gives 27.53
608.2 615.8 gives 54.29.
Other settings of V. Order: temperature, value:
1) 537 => 48.86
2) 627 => 58.08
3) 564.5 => 29.3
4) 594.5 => 60.36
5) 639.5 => 55.4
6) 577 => 48.01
